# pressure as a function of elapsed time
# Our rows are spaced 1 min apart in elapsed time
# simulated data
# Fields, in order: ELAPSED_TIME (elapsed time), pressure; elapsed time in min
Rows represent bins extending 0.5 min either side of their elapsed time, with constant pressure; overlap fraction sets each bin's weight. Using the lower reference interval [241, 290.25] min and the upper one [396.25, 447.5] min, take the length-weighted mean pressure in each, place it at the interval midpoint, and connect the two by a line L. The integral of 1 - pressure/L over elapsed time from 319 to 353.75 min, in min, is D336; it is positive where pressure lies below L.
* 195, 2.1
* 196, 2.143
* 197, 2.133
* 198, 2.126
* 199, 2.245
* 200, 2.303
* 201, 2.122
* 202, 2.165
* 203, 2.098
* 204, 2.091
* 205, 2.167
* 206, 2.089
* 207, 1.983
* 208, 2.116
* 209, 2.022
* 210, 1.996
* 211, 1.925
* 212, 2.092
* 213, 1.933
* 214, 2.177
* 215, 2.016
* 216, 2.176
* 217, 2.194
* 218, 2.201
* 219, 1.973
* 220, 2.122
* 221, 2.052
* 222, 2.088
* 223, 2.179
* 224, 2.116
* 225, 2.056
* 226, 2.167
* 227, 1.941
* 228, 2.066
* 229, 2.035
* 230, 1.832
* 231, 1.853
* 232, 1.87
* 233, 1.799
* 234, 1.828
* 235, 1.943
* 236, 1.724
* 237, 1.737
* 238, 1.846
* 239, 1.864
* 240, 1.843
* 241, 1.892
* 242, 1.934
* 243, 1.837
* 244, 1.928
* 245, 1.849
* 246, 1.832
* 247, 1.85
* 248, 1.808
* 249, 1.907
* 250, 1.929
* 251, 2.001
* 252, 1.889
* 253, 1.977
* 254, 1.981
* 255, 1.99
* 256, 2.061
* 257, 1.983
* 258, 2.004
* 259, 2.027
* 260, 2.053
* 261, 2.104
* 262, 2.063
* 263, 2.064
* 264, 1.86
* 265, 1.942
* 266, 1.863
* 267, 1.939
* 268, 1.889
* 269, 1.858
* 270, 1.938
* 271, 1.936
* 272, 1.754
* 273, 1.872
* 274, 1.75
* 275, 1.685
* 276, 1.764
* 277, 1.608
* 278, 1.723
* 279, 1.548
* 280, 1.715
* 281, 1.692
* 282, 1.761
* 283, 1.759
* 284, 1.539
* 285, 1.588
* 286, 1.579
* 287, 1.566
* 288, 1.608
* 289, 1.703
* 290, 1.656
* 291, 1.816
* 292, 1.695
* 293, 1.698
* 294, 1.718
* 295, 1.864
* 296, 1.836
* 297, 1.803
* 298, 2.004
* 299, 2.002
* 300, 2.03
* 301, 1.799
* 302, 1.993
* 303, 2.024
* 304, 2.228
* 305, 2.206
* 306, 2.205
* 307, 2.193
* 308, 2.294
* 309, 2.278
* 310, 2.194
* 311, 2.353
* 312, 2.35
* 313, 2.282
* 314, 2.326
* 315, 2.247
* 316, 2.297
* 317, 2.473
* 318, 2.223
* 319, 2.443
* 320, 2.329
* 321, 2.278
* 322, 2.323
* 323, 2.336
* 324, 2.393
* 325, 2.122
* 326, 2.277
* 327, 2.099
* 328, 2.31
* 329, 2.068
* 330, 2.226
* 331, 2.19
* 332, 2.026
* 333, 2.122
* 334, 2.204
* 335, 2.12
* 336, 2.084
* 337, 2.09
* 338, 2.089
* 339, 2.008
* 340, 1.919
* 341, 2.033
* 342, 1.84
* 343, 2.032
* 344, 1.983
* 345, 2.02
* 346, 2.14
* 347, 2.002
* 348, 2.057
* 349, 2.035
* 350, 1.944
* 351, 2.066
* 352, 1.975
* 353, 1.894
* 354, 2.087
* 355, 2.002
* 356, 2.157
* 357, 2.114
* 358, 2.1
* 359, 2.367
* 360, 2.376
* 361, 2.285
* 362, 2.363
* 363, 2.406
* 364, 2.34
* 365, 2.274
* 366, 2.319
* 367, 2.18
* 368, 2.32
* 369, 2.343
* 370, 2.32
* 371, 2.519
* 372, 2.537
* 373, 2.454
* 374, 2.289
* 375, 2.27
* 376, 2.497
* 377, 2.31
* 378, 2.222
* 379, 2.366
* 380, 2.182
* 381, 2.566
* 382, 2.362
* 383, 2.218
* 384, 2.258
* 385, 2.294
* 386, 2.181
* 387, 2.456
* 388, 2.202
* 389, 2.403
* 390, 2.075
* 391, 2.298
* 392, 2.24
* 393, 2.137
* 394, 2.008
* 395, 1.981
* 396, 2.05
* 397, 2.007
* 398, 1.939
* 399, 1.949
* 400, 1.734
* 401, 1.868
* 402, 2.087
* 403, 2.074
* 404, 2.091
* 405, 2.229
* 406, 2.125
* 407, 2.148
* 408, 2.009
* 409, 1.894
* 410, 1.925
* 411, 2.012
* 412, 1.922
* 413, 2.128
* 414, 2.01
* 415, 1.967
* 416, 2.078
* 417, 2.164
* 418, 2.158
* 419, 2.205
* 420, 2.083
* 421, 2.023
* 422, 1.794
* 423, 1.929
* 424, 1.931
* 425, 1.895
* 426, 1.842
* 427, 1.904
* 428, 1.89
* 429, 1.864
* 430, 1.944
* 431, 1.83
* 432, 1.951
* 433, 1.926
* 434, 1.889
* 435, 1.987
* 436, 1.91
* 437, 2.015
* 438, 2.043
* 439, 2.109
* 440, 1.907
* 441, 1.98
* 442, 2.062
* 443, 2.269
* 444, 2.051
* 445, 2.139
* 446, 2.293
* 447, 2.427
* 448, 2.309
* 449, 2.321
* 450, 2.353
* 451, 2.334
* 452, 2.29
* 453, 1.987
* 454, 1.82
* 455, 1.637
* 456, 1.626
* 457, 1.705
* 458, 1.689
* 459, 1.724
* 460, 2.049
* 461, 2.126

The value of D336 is -3.5 min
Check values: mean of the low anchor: 1.84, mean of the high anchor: 2.01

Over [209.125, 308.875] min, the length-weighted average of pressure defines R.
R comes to 1.91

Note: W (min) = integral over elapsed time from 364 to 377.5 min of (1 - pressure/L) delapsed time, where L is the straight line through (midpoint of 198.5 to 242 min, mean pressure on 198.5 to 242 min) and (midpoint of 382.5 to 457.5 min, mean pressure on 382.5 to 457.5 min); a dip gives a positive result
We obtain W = -2.1 min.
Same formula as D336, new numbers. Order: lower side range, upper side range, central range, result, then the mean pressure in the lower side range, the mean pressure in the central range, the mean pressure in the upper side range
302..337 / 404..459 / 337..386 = -1.2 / 2.23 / 2.2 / 2.02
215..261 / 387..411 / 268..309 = 3.4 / 1.96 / 1.83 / 2.07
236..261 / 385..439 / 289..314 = -0.9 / 1.92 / 2.02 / 2.03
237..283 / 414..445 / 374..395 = -3.3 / 1.88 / 2.27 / 1.99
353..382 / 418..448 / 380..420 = 0.8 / 2.3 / 2.11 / 2.01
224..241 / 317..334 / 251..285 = 2.8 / 1.91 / 1.86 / 2.24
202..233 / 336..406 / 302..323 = -1.4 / 2.05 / 2.27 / 2.17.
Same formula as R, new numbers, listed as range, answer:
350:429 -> 2.15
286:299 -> 1.75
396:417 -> 2.01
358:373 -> 2.35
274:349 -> 2.01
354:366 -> 2.25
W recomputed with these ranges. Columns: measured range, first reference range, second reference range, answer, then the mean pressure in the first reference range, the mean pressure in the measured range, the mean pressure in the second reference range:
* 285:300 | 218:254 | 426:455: 1.6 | 1.93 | 1.76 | 2.05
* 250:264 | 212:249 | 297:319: 0.2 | 1.96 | 2.01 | 2.19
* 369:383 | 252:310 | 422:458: -3.0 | 1.88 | 2.37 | 2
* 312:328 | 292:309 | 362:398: -1.8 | 1.99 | 2.3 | 2.28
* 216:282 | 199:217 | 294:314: 5.6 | 2.09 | 1.92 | 2.1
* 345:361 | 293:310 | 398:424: -0.5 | 2.02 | 2.09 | 2.02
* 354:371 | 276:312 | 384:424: -2.3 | 1.87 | 2.27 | 2.07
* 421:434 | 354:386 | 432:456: 1.4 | 2.3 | 1.9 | 2.08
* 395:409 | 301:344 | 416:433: 0.0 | 2.19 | 2.02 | 1.97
